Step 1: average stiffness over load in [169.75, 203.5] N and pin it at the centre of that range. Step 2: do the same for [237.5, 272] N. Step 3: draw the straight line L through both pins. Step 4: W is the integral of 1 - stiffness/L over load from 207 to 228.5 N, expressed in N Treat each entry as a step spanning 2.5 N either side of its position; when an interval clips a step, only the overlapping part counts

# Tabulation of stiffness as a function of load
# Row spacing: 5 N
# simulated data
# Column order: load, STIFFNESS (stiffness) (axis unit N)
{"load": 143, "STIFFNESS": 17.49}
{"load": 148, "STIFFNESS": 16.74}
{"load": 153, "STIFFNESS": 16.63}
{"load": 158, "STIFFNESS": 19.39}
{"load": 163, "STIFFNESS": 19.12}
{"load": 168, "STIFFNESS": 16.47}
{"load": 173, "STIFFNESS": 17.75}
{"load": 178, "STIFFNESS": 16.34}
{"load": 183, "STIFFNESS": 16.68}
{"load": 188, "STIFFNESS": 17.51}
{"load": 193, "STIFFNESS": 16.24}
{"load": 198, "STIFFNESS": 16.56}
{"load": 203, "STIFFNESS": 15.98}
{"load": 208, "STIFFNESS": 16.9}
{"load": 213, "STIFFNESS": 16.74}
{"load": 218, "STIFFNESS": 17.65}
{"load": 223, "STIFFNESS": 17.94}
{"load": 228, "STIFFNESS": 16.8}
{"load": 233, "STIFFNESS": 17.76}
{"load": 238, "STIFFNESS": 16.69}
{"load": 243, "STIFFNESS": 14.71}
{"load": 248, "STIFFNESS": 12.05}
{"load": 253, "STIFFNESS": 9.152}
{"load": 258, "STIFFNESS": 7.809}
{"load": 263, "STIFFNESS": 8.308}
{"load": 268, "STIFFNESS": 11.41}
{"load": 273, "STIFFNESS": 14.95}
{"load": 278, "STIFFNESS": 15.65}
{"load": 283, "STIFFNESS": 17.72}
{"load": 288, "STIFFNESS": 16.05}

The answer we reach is -4.6 N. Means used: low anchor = 16.8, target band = 17.3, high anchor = 11.3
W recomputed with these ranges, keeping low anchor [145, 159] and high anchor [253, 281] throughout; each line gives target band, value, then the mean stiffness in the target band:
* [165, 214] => -4.11 N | 16.7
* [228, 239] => -3.31 N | 17.2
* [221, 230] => -2.46 N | 17.4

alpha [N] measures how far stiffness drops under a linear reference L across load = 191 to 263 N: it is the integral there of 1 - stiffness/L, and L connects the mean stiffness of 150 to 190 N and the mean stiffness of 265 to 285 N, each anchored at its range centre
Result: 4.8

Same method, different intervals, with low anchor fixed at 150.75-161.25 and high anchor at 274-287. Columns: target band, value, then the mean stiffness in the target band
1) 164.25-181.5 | 0.9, 17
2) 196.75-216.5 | 0.9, 16.6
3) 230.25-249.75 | 1.8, 15.4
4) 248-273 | 10.0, 10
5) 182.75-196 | 0.6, 16.8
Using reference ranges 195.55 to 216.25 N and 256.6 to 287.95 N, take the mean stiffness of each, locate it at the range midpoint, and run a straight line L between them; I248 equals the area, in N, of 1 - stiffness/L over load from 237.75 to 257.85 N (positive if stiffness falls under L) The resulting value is 3.2 N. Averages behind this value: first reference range 16.6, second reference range 13.1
